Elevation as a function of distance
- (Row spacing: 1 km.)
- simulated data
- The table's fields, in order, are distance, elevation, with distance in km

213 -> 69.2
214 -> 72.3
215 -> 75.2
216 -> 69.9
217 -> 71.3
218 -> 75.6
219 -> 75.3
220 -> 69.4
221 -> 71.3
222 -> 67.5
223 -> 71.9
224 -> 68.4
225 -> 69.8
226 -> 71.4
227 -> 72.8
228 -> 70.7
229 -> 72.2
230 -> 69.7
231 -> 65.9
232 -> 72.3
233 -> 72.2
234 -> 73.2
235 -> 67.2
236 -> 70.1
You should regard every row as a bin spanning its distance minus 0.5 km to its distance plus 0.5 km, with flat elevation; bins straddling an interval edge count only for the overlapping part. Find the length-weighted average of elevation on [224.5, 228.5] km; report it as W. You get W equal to 71.2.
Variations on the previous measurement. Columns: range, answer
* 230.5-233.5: 70.1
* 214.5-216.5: 72.6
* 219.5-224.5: 69.7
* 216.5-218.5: 73.4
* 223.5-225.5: 69.1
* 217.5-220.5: 73.4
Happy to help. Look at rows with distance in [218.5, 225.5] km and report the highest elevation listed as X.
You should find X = 75.3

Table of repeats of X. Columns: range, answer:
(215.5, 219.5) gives 75.6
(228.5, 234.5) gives 73.2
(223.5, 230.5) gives 72.8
